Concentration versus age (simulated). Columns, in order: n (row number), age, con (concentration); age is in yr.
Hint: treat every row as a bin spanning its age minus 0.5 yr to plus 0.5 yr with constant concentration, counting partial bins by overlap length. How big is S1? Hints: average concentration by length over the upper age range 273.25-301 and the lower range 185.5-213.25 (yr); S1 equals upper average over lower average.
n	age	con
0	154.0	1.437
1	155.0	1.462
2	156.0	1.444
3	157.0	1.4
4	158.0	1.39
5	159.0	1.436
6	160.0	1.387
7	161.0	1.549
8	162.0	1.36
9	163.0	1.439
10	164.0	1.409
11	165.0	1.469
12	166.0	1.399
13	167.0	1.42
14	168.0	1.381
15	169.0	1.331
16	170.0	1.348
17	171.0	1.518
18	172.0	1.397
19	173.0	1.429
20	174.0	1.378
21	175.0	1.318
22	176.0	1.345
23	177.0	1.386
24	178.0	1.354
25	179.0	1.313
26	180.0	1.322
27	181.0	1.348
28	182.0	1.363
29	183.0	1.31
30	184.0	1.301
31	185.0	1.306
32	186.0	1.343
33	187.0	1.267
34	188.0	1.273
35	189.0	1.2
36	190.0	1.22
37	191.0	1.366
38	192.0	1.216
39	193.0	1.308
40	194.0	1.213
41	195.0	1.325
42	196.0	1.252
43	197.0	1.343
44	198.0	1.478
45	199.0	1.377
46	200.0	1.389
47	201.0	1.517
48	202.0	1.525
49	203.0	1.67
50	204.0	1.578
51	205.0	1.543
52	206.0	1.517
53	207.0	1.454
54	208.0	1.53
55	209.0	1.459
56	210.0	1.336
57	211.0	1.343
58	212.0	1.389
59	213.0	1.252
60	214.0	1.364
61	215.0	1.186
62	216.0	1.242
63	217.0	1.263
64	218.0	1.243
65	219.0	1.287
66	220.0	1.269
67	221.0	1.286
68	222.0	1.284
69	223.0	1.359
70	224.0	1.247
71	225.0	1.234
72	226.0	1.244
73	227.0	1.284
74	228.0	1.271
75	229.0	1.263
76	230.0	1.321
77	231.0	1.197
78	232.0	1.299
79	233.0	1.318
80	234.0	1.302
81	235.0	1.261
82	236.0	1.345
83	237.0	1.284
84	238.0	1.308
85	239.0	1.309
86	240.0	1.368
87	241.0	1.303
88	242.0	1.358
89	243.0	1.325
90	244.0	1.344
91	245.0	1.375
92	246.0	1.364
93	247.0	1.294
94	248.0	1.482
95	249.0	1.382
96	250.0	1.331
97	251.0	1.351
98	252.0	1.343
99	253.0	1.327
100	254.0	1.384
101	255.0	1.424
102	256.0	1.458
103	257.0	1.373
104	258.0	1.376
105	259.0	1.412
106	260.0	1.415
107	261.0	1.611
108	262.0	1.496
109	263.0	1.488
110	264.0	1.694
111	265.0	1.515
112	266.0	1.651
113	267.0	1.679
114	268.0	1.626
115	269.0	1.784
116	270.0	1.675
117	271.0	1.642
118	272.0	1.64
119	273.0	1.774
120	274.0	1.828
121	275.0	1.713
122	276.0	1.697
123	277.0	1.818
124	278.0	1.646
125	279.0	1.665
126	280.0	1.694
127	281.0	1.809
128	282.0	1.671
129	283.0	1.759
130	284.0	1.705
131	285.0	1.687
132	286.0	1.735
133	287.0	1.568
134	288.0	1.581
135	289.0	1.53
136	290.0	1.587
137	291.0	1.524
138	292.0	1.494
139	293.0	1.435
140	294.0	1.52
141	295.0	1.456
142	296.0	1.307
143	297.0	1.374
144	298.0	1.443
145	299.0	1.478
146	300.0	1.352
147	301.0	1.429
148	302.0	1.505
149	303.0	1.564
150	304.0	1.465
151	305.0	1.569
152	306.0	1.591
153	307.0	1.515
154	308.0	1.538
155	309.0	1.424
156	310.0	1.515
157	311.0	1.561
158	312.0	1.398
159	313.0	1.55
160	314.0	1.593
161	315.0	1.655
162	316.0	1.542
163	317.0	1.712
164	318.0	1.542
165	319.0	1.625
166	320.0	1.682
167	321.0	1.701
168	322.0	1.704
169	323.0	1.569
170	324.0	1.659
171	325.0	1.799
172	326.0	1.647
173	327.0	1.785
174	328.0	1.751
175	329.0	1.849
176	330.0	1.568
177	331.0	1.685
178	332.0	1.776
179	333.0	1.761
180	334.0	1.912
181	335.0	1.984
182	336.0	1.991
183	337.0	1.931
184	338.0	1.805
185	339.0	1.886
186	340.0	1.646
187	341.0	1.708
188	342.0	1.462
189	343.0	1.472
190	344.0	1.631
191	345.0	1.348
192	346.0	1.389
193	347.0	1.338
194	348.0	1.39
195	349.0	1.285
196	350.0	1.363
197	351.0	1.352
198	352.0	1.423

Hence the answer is 1.2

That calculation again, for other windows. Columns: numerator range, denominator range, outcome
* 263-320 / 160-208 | 1.15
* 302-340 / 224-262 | 1.24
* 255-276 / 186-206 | 1.16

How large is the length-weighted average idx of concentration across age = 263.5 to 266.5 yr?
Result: 1.62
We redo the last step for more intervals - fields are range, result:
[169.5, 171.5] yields 1.43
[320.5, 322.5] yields 1.7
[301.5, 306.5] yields 1.54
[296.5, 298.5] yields 1.41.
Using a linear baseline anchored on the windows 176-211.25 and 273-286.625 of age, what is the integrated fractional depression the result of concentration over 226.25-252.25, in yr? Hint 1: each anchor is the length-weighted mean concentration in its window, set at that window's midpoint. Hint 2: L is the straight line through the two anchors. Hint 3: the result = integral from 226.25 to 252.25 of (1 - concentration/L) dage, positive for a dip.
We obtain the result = 4.0 yr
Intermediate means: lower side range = 1.37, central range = 1.32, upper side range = 1.73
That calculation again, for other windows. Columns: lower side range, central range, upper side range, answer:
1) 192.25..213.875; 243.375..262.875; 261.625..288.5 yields 2.4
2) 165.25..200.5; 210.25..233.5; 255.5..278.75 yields 2.9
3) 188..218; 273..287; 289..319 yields -2.3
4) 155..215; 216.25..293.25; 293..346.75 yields 2.0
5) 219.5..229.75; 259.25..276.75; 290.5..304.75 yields -3.3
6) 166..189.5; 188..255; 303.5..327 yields 4.0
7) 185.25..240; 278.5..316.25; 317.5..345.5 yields 1.2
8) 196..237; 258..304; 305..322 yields -2.8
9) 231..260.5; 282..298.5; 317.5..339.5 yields 0.2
